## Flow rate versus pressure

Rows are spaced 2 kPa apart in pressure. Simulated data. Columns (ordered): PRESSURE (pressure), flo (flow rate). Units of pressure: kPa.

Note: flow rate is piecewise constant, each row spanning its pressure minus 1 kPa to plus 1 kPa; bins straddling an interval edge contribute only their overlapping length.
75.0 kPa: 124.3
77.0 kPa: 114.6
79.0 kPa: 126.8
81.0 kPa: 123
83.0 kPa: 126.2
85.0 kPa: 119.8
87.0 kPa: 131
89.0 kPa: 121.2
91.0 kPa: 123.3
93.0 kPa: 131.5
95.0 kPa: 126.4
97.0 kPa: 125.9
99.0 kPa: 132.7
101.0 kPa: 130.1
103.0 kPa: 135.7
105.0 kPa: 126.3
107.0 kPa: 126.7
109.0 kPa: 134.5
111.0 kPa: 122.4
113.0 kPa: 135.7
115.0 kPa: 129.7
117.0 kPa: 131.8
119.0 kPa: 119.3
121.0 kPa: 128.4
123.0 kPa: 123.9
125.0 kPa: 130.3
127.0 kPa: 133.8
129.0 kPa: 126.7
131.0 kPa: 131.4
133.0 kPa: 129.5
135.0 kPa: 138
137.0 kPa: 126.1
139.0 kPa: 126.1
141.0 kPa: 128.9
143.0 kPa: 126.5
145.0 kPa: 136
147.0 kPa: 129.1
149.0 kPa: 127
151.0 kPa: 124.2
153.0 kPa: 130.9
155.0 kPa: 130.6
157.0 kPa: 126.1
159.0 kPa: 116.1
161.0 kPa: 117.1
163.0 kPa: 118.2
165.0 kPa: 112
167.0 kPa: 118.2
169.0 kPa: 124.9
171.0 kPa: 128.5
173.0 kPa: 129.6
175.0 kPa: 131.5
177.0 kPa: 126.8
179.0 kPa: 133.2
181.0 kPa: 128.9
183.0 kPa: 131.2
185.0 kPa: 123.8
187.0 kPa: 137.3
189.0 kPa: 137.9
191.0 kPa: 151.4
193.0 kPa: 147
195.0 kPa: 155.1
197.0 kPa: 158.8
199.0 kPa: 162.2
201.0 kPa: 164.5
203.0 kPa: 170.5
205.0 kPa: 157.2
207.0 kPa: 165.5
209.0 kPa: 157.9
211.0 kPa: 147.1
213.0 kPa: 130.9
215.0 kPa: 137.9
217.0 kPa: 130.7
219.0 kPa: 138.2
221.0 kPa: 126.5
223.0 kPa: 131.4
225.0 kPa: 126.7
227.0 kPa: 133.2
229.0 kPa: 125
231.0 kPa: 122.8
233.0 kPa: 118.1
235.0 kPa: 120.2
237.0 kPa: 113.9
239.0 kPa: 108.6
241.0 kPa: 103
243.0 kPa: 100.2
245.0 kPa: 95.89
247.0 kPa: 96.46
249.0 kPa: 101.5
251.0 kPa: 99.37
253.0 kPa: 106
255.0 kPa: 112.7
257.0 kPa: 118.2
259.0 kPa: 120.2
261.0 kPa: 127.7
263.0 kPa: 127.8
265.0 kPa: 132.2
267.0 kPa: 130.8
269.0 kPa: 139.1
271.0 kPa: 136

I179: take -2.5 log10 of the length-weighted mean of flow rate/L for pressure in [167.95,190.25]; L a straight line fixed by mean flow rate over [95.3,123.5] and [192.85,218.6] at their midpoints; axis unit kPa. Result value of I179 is 0.122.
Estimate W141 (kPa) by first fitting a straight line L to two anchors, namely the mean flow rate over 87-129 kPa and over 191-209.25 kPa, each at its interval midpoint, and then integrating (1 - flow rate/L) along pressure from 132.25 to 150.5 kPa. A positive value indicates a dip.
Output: 1.3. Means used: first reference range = 128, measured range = 130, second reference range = 159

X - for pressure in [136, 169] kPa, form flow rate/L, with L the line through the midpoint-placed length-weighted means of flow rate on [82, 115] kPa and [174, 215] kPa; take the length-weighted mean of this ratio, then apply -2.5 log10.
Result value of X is 0.11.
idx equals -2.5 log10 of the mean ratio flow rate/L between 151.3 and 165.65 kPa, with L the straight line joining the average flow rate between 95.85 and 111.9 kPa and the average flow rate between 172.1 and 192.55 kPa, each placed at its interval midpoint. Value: 0.09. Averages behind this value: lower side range 129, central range 122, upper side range 134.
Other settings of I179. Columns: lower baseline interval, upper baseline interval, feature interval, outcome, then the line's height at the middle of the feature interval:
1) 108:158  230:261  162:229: -0.17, 118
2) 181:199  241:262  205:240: -0.06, 124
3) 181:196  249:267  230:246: 0.13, 124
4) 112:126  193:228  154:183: 0.11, 138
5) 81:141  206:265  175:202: -0.15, 125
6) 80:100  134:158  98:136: -0.02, 128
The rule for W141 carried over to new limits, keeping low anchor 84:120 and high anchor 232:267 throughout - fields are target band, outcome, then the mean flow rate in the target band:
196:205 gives -3.5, 163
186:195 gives -2.0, 145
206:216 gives -2.7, 148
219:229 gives -1.3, 130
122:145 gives -0.9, 129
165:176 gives -0.4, 125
